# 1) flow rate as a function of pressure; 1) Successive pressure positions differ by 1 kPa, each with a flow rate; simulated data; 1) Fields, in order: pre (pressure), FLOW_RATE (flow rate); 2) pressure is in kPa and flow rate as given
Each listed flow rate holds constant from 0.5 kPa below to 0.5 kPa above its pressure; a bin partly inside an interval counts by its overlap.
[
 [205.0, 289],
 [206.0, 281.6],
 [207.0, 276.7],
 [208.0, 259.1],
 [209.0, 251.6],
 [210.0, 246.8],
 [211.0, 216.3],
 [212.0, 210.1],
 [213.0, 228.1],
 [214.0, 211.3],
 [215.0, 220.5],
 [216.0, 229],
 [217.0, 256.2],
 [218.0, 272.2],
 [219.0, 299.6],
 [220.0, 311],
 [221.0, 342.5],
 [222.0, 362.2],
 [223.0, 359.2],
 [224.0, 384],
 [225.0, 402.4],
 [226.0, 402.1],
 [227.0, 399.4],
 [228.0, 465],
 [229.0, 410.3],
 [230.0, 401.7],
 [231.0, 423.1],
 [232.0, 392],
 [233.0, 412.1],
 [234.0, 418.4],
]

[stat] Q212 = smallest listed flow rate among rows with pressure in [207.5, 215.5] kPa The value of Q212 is 210.1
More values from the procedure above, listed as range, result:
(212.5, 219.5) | 211.3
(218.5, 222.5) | 299.6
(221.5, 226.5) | 359.2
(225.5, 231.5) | 399.4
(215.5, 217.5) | 229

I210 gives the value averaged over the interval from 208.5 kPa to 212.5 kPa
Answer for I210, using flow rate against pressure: 231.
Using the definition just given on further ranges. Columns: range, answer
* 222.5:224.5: 372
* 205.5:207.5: 279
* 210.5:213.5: 218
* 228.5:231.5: 412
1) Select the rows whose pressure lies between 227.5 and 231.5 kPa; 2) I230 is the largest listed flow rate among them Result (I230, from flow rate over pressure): 465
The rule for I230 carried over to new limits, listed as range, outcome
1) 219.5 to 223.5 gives 362.2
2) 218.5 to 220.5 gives 311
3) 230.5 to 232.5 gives 423.1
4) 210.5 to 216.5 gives 229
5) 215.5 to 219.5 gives 299.6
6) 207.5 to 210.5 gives 259.1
